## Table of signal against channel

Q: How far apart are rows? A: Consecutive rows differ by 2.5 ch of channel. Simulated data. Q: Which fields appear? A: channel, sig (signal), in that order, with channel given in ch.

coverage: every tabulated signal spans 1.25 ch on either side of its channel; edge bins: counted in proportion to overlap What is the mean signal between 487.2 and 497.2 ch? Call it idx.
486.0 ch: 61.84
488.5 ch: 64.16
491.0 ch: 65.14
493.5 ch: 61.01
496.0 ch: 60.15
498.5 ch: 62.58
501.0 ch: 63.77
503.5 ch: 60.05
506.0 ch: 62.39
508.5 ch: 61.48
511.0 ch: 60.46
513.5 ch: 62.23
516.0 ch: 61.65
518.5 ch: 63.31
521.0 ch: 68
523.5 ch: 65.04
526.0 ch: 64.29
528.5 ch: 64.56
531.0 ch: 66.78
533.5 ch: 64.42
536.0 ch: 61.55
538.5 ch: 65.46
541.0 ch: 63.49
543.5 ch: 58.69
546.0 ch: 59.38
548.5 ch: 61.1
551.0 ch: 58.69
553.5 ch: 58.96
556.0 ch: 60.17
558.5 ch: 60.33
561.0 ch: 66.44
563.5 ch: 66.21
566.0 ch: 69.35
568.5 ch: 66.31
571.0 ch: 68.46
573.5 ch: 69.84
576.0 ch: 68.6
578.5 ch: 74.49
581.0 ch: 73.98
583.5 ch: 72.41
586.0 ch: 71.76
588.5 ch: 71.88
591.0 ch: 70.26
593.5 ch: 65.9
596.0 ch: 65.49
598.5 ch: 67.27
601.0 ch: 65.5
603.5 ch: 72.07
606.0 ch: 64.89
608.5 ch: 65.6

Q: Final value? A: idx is 62.6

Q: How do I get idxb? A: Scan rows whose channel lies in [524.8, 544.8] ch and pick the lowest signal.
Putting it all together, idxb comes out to 58.69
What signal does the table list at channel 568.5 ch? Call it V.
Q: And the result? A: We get 66.31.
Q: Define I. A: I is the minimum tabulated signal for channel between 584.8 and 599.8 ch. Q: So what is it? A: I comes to 65.49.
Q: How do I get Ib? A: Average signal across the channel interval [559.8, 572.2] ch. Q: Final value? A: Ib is 67.4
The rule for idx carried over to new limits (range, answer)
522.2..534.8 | 65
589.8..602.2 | 66.9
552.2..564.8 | 62.4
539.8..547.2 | 60.5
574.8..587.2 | 72.3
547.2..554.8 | 59.6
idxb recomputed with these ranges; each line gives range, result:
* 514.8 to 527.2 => 61.65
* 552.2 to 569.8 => 58.96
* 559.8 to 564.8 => 66.21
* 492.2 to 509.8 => 60.05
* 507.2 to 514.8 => 60.46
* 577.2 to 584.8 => 72.41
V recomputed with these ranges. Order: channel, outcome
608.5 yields 65.6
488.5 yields 64.16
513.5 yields 62.23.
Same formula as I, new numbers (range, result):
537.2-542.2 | 63.49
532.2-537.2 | 61.55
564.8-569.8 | 66.31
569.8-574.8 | 68.46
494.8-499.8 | 60.15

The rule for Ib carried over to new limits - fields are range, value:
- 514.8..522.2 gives 64.3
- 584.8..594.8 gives 69.9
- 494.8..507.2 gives 61.8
